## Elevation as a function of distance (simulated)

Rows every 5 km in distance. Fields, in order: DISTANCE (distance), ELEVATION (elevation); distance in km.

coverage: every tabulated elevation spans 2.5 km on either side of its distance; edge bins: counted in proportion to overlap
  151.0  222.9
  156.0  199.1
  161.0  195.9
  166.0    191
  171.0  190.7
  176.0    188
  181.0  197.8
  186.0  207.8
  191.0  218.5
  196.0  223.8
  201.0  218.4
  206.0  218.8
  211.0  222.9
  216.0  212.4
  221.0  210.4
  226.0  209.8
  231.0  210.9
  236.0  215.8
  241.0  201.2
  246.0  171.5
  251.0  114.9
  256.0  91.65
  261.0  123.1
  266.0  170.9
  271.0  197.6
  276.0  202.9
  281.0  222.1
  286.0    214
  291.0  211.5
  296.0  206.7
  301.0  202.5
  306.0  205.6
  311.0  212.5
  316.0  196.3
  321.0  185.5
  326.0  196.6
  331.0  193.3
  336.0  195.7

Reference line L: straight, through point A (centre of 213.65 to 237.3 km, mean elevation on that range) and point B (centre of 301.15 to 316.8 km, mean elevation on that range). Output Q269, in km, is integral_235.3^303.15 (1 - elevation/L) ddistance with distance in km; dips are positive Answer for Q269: 8.91 km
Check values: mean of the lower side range 212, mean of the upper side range 205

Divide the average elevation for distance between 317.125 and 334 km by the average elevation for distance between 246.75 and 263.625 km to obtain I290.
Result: 1.65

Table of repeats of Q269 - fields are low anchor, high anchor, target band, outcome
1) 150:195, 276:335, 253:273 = 5.8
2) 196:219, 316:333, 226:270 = 9.1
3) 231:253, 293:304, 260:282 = 1.0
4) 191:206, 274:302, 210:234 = 0.6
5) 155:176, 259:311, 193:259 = 0.5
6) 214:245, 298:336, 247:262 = 6.6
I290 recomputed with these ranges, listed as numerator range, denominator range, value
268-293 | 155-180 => 1.08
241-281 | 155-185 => 0.83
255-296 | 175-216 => 0.86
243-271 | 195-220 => 0.65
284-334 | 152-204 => 0.99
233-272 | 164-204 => 0.78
